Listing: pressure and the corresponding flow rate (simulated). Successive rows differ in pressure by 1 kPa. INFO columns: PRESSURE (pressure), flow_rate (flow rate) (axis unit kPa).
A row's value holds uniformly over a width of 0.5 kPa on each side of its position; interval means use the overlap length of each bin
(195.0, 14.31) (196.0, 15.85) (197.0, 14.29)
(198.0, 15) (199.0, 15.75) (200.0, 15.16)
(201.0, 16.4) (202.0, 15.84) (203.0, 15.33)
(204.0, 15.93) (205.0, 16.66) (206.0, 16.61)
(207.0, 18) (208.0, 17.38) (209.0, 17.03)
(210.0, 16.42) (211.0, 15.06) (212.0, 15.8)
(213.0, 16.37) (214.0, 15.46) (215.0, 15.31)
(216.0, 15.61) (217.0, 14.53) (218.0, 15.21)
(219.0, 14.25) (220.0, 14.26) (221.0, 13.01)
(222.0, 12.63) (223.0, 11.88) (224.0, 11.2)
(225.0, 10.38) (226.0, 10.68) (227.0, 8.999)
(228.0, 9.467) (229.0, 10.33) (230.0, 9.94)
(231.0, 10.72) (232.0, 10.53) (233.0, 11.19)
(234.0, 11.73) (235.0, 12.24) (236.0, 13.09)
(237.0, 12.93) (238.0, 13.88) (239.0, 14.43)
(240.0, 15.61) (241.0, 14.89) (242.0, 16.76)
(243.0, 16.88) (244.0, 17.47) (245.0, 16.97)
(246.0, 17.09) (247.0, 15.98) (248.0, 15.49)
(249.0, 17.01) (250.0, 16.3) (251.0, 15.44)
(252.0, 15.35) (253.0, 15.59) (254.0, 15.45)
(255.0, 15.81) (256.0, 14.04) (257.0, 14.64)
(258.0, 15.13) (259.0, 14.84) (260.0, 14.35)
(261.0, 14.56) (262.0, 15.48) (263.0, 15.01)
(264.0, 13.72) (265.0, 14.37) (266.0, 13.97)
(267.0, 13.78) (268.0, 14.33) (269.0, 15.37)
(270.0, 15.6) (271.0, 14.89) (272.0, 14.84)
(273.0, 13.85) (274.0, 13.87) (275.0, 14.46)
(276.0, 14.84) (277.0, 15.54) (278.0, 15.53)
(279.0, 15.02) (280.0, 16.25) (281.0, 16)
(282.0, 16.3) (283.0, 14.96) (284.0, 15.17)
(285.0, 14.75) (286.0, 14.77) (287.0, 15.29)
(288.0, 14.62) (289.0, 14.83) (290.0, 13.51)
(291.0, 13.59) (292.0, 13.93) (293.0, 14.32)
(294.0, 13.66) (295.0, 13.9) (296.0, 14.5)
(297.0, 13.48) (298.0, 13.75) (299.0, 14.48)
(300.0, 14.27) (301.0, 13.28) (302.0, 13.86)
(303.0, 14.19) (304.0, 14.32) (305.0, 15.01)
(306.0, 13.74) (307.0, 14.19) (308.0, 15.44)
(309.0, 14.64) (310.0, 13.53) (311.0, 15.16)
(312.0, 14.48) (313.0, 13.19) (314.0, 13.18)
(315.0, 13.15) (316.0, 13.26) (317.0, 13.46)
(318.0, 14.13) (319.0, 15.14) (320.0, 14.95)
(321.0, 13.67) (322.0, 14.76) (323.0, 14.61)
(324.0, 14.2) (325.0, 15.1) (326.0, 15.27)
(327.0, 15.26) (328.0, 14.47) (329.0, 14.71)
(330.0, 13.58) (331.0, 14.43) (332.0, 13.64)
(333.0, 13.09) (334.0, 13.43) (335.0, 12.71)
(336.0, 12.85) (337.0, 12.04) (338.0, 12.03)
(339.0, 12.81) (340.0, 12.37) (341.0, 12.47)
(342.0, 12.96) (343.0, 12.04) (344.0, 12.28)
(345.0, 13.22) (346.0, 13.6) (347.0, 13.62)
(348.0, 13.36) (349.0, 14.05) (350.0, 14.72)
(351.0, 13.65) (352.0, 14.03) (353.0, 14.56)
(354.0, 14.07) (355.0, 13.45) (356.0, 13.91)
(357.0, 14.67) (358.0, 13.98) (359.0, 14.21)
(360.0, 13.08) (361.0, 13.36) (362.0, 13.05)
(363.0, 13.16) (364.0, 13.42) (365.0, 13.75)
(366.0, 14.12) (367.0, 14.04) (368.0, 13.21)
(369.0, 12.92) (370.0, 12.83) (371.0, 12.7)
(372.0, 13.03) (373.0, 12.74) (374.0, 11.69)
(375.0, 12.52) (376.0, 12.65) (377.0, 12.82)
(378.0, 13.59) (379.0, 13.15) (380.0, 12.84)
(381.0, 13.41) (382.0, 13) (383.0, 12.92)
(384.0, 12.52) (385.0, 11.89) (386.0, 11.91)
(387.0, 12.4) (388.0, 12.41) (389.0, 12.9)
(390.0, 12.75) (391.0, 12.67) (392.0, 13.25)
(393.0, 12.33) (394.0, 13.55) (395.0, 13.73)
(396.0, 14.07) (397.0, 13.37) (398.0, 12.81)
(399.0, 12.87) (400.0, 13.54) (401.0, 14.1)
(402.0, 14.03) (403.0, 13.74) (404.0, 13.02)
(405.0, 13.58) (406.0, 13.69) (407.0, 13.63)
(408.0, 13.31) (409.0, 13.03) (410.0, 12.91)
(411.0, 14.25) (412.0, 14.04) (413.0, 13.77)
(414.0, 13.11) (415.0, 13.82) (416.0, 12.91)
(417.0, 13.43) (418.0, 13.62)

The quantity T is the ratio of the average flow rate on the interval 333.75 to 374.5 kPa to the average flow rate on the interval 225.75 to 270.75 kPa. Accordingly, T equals 0.94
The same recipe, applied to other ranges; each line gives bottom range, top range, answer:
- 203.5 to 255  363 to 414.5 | 0.92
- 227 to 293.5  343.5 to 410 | 0.92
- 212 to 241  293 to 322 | 1.10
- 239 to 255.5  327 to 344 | 0.82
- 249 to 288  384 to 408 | 0.88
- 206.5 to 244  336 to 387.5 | 0.96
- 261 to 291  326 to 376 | 0.90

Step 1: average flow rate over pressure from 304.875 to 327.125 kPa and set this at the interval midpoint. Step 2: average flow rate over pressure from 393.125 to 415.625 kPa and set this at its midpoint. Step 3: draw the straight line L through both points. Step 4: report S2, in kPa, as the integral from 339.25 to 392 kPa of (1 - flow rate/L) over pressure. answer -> 2.7 kPa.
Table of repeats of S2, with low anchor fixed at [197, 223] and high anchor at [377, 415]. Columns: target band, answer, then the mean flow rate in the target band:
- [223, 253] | 3.1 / 13.6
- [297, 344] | 1.0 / 13.8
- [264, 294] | -0.2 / 14.7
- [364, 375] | 0.3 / 13.1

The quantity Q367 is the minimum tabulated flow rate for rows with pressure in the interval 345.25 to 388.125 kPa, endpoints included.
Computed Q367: 11.69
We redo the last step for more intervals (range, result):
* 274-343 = 12.03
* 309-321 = 13.15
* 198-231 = 8.999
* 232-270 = 10.53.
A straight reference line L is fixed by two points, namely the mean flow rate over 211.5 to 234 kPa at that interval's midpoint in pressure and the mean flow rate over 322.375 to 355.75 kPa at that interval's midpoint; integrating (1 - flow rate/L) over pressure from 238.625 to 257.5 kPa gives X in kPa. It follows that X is -4.5 kPa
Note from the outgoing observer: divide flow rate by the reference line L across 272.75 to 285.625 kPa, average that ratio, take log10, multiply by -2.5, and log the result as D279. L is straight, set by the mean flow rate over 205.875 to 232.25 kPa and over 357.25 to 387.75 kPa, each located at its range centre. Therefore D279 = -0.14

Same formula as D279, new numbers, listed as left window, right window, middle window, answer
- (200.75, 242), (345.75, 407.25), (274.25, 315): -0.068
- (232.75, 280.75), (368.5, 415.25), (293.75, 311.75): 0.008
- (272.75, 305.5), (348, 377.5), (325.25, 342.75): 0.037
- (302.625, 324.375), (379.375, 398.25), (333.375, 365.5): 0.018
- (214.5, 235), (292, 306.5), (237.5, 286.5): -0.168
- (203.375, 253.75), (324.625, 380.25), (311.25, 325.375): -0.034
